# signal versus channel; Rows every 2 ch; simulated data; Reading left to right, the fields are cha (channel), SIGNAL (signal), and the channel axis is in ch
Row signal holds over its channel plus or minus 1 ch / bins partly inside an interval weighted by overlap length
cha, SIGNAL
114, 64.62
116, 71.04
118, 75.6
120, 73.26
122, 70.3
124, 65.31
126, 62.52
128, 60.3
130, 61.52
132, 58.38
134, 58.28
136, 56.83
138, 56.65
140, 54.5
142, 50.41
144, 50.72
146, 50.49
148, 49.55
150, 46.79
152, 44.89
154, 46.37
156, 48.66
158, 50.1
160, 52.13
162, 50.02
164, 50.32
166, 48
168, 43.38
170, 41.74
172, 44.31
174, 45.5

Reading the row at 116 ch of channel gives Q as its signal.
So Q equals 71.04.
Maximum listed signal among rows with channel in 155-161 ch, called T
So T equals 52.13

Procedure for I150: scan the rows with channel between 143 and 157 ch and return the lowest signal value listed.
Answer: 44.89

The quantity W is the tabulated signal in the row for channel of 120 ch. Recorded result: 73.26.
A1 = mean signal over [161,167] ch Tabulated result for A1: 49.4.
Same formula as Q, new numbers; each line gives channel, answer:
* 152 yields 44.89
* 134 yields 58.28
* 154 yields 46.37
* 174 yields 45.5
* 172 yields 44.31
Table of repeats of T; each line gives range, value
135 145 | 56.83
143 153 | 50.72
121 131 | 70.3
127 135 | 61.52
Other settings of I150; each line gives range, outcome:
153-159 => 46.37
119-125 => 65.31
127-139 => 56.65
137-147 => 50.41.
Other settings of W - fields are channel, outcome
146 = 50.49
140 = 54.5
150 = 46.79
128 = 60.3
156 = 48.66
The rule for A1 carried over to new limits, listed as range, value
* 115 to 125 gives 71.1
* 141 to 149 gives 50.3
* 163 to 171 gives 45.9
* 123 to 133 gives 61.6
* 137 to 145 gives 53.1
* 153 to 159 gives 48.4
